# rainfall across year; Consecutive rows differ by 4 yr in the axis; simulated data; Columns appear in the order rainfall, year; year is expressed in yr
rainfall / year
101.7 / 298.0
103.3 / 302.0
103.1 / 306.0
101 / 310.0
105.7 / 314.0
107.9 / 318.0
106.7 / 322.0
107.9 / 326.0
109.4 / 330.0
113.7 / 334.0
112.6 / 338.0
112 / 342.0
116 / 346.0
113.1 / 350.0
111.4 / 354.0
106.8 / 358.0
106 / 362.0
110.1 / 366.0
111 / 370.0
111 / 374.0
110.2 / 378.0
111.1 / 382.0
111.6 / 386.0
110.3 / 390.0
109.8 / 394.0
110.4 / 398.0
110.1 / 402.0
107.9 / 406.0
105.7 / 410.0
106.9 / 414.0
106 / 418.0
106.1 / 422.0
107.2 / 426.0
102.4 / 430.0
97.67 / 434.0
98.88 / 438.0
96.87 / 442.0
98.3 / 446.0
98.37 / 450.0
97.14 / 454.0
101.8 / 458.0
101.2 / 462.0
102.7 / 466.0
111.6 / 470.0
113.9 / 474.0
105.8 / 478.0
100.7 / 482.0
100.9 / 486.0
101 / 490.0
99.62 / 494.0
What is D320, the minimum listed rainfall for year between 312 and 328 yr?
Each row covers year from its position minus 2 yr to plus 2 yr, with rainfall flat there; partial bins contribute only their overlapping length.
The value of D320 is 105.7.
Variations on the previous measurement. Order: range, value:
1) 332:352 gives 112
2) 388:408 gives 107.9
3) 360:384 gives 106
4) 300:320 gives 101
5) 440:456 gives 96.87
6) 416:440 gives 97.67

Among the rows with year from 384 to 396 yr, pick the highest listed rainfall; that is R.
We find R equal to 111.6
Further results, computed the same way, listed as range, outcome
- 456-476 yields 113.9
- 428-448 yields 102.4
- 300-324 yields 107.9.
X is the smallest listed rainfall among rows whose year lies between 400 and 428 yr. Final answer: 105.7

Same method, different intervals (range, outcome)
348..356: 111.4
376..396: 109.8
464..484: 100.7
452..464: 97.14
